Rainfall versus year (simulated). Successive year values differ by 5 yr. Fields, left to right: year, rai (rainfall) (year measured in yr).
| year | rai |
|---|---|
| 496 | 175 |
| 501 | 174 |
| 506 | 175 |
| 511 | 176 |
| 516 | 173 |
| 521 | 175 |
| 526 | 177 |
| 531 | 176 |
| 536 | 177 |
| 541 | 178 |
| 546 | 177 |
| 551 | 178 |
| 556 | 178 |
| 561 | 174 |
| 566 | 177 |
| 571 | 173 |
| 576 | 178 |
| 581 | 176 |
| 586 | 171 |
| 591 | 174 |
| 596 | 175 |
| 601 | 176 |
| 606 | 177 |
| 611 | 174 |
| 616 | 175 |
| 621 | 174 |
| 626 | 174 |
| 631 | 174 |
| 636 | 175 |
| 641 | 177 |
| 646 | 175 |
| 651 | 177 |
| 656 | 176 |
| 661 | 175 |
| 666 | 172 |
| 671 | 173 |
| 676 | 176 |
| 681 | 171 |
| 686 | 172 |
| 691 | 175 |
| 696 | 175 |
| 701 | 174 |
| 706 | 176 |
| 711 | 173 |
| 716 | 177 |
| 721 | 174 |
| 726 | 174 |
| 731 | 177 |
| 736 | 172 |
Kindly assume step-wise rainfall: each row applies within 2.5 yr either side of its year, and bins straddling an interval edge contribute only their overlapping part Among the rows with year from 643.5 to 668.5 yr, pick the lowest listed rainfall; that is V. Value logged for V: 172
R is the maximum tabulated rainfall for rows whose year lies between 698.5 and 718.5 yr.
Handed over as 177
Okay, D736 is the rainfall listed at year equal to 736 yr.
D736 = 172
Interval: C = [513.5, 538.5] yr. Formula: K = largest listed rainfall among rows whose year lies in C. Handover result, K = 177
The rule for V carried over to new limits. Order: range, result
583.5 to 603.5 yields 171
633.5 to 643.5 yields 175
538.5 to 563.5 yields 174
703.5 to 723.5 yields 173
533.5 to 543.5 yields 177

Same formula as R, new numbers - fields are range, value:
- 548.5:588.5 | 178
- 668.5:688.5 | 176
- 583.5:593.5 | 174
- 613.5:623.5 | 175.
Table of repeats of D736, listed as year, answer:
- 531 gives 176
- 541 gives 178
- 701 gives 174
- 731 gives 177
